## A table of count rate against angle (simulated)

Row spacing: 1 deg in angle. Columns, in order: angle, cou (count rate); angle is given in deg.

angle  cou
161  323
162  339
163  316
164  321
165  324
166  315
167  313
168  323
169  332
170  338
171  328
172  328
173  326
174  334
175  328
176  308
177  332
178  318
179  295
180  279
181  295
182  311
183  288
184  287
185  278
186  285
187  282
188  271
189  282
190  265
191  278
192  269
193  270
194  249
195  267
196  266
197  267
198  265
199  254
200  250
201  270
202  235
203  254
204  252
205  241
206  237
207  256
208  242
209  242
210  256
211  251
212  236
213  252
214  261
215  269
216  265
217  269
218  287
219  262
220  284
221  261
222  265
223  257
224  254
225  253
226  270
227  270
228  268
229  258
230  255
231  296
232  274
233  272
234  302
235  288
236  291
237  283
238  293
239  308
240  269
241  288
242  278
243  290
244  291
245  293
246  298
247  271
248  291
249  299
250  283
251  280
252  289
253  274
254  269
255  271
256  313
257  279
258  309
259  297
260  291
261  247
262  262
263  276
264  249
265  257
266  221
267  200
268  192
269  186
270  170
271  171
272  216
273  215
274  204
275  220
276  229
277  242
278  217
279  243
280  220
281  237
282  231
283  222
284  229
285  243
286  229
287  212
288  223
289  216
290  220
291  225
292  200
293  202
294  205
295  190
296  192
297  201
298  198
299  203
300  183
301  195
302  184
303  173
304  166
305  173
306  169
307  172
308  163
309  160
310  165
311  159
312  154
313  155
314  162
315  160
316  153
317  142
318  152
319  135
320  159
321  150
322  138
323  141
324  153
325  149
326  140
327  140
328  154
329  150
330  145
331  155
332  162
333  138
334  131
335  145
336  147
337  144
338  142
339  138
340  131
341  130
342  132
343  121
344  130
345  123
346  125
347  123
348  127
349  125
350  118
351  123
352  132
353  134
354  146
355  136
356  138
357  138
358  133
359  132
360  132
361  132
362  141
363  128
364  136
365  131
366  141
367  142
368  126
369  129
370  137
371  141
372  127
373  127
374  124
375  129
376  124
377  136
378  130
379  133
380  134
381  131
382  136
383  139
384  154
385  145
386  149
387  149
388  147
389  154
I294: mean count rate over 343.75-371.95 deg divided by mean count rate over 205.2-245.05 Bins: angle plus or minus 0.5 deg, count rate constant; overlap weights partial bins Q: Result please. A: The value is 0.5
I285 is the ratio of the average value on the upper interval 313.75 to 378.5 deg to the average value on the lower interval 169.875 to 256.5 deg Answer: 0.49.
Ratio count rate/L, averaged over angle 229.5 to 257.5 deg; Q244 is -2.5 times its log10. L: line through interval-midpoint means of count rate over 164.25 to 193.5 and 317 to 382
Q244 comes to -0.190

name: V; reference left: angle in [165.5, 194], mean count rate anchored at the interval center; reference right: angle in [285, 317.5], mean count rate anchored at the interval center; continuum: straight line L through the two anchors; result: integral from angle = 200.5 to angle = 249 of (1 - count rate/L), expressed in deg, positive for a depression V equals -2.3 deg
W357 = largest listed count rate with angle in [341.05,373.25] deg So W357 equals 146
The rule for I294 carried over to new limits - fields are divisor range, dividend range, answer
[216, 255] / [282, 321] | 0.67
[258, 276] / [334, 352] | 0.57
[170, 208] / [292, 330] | 0.59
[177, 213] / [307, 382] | 0.52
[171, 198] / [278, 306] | 0.71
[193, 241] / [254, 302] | 0.86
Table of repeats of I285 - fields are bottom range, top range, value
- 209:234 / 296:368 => 0.56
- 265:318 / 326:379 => 0.69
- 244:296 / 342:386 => 0.55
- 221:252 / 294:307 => 0.66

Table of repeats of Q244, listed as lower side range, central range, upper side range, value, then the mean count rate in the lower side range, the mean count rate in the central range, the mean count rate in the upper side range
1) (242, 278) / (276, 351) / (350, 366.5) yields 0.125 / 255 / 170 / 134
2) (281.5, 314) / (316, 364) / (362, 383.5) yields 0.153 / 194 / 138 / 133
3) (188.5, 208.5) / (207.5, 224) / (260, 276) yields -0.045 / 258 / 260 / 222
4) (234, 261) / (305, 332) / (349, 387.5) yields 0.273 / 287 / 153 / 134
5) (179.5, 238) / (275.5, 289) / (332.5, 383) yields -0.140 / 267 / 229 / 133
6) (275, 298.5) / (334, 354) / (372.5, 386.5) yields 0.260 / 219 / 131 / 135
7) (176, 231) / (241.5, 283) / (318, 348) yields -0.197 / 268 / 253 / 140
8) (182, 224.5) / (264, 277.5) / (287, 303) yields 0.036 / 263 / 211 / 202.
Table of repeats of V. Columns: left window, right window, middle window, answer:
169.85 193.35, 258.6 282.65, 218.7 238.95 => -1.0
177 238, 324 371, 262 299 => -3.3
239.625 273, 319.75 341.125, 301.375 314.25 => 1.0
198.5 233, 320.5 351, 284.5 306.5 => -2.6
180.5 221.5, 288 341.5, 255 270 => -3.0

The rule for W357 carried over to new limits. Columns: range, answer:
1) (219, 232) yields 296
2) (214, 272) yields 313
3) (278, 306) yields 243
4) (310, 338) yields 165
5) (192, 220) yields 287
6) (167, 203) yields 338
